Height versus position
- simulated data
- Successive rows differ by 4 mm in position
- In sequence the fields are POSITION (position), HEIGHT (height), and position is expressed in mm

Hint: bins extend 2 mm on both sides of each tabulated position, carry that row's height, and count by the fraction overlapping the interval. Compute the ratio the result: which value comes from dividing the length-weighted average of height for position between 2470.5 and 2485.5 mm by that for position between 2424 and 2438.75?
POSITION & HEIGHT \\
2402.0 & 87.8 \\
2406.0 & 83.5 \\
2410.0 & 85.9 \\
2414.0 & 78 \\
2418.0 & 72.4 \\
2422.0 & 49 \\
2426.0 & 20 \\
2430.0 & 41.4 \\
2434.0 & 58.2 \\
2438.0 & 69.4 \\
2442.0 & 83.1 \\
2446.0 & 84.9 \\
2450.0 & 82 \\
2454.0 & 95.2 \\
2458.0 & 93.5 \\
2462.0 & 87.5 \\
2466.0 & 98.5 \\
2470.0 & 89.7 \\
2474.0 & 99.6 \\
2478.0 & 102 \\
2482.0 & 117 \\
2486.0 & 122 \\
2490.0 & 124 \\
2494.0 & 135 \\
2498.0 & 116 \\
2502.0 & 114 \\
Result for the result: 2.34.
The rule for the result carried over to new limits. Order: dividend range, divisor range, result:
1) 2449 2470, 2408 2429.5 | 1.54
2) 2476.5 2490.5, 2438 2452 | 1.43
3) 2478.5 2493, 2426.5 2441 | 2.21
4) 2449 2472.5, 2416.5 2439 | 1.81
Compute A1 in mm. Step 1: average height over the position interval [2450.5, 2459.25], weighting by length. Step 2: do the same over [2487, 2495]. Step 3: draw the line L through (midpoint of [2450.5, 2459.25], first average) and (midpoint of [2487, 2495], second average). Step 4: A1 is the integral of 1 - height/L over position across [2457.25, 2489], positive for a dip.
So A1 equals 2.4 mm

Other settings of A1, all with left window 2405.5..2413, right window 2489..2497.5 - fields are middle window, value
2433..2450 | 4.3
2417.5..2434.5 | 8.7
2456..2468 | 2.0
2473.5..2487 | 1.2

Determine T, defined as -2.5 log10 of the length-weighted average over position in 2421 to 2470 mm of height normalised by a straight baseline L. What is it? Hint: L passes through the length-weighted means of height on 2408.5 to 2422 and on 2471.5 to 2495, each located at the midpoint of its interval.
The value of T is 0.27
